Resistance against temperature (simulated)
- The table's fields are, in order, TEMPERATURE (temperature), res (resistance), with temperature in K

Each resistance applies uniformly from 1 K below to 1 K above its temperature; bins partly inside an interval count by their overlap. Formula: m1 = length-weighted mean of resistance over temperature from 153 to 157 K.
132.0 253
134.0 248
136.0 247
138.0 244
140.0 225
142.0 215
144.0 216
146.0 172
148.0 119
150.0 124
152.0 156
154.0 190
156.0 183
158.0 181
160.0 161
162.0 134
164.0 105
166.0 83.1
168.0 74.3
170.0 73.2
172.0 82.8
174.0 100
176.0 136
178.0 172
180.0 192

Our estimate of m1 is 186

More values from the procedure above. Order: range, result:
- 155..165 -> 153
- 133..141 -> 241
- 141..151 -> 169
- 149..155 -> 157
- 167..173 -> 76.8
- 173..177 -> 118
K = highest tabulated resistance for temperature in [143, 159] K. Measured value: 216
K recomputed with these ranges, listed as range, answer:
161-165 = 134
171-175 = 100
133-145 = 248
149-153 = 156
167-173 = 82.8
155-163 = 183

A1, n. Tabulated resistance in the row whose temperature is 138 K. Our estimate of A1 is 244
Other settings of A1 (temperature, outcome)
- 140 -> 225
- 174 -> 100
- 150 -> 124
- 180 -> 192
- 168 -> 74.3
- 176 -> 136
